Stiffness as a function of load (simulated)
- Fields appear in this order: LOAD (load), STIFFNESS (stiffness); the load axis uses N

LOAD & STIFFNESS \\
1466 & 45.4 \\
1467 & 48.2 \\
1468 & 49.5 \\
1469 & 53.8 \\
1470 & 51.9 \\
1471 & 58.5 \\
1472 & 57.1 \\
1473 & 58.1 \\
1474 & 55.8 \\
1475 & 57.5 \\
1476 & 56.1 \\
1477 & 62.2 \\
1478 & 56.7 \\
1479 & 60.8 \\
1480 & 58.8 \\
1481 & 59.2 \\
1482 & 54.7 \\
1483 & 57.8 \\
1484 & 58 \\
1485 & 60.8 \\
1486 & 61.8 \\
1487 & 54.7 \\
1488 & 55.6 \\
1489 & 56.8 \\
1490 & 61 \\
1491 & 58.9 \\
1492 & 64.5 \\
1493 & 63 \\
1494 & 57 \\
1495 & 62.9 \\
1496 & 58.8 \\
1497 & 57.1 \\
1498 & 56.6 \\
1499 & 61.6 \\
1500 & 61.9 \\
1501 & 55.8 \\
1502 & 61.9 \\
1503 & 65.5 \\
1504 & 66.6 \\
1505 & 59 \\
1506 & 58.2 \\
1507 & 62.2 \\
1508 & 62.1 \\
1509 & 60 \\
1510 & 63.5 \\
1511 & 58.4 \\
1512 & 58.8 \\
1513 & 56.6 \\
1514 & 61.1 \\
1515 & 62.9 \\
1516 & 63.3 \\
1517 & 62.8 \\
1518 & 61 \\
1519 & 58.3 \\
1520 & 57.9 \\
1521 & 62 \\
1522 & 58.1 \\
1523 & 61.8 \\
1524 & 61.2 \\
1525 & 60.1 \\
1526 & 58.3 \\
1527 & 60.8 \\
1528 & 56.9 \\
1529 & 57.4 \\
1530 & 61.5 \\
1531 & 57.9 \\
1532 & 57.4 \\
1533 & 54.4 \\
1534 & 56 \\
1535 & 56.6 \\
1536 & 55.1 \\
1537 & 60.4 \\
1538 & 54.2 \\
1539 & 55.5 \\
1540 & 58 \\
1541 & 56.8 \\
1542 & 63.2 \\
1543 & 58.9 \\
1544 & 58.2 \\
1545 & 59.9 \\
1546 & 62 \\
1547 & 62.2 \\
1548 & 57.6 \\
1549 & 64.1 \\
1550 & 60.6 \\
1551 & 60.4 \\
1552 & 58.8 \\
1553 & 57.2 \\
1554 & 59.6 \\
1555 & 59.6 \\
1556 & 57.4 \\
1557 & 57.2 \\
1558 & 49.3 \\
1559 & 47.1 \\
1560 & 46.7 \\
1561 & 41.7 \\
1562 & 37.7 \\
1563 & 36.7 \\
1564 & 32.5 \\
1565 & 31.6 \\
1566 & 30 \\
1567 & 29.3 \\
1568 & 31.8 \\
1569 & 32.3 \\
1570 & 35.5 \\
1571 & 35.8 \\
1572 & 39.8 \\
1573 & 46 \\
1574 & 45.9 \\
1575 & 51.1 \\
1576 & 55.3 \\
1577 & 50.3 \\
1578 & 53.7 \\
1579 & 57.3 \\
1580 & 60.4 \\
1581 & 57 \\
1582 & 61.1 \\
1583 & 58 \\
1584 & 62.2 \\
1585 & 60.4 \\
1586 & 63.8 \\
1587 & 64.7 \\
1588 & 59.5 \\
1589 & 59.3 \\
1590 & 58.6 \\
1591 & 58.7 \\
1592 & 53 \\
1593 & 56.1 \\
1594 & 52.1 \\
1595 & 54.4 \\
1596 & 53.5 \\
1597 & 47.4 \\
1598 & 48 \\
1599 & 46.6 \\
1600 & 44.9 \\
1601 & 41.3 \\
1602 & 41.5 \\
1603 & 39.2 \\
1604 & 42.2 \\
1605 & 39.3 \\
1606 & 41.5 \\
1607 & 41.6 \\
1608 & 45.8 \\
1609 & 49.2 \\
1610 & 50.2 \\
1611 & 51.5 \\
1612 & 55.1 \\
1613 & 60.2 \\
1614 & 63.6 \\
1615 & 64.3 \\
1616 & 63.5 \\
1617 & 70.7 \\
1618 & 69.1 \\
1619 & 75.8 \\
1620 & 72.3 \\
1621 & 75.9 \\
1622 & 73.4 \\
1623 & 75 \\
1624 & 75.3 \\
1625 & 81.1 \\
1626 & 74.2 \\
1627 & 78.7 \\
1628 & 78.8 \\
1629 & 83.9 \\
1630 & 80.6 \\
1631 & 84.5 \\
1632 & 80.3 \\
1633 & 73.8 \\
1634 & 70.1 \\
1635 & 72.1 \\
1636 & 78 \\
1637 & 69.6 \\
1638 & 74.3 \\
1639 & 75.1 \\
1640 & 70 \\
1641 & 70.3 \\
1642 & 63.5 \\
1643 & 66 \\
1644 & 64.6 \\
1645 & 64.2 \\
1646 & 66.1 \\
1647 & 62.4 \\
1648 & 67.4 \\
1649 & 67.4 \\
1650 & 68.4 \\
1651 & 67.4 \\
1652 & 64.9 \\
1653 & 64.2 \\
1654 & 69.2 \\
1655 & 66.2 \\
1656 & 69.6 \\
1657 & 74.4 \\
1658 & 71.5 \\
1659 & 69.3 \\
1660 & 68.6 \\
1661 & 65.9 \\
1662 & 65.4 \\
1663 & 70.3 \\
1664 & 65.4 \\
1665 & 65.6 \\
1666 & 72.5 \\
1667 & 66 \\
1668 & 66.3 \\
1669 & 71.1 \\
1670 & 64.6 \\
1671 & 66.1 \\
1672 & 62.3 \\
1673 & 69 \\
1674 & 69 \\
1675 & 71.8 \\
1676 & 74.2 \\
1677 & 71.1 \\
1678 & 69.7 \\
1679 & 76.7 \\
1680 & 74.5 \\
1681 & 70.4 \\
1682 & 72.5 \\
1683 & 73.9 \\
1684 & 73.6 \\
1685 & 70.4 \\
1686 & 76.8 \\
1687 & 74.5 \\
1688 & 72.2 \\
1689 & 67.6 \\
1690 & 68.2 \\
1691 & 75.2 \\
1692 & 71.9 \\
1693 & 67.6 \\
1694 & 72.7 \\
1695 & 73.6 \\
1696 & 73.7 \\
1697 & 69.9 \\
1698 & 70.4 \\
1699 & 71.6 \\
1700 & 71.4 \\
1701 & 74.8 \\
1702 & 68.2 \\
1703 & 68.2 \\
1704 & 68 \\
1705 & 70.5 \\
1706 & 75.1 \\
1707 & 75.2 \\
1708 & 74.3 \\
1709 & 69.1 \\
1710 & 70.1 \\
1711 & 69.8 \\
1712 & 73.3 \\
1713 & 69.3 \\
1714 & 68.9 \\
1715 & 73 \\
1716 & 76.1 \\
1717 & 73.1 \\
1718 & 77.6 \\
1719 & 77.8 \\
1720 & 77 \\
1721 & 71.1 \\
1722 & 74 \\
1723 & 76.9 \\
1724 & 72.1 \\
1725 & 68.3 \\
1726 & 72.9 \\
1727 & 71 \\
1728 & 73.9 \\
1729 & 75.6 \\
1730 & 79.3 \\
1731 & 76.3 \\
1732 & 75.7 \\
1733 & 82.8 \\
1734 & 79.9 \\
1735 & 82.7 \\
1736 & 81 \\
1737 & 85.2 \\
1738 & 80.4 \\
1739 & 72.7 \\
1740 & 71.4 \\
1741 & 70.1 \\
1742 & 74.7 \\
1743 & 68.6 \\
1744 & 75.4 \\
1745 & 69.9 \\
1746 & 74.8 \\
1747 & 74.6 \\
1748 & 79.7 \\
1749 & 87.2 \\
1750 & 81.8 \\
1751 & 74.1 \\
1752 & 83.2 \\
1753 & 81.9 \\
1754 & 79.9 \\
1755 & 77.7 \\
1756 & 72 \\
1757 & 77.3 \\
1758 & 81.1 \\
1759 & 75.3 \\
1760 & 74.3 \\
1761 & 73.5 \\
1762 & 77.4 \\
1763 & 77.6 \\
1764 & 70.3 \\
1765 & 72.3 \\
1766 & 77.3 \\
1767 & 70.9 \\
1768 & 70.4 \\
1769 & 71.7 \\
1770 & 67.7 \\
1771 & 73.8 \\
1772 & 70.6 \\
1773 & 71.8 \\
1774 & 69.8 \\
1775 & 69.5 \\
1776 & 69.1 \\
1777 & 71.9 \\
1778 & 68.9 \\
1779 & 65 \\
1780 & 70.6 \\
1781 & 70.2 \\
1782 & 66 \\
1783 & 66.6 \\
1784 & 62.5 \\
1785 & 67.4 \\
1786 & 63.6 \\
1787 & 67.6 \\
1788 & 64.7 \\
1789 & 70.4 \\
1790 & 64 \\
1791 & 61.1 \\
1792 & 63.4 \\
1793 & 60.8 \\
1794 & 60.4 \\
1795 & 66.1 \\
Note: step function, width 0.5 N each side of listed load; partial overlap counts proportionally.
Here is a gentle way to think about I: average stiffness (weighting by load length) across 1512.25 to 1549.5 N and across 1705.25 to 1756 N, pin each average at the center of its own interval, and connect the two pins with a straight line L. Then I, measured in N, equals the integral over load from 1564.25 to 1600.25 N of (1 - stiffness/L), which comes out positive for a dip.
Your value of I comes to 7.6 N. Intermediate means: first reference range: 59.2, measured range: 50.1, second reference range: 75.5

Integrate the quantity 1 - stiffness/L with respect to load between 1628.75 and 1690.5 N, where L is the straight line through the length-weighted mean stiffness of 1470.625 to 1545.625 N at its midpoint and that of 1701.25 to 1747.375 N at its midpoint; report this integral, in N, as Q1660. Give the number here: -0.6 N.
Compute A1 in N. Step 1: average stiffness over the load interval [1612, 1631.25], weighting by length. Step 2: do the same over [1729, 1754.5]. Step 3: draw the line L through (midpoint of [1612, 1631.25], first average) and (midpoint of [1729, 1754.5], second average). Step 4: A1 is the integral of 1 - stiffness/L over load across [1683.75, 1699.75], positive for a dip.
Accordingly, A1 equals 0.8 N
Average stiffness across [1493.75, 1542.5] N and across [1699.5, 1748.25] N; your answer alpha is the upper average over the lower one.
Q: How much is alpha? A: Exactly 1.2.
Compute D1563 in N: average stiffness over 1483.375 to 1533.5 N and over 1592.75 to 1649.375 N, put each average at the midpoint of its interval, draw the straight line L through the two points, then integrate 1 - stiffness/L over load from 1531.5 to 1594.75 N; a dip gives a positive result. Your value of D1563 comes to 8.9 N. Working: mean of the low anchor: 59.9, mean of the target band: 52.8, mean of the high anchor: 63.1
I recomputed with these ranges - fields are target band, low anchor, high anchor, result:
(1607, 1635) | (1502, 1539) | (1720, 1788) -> -1.4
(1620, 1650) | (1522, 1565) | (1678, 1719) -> -3.5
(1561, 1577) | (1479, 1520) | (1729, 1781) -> 6.4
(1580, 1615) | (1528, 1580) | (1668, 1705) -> 3.0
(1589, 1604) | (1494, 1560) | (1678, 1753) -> 3.4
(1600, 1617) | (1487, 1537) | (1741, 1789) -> 3.9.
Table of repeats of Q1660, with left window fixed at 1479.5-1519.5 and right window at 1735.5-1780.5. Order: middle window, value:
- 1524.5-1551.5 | 1.5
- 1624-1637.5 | -2.0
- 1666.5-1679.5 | 0.1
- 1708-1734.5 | -0.6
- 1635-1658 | -0.1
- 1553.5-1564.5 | 2.7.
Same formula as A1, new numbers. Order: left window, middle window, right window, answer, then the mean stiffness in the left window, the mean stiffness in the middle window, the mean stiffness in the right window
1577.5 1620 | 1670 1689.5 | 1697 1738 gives -0.93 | 54.9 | 71.2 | 74.1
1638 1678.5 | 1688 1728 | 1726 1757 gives 0.73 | 68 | 72.1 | 77.1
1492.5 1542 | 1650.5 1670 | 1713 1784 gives 0.20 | 59.5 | 68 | 74.4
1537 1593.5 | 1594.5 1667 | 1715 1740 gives -2.74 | 52.4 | 64.6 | 76.2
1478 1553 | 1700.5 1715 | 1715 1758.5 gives 0.60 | 59.5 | 71.1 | 76.4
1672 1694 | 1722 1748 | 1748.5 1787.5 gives -1.11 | 71.7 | 75.5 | 72.8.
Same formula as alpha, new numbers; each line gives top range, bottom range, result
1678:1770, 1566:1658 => 1.23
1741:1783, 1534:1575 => 1.47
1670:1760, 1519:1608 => 1.41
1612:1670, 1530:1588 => 1.34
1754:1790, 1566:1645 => 1.21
